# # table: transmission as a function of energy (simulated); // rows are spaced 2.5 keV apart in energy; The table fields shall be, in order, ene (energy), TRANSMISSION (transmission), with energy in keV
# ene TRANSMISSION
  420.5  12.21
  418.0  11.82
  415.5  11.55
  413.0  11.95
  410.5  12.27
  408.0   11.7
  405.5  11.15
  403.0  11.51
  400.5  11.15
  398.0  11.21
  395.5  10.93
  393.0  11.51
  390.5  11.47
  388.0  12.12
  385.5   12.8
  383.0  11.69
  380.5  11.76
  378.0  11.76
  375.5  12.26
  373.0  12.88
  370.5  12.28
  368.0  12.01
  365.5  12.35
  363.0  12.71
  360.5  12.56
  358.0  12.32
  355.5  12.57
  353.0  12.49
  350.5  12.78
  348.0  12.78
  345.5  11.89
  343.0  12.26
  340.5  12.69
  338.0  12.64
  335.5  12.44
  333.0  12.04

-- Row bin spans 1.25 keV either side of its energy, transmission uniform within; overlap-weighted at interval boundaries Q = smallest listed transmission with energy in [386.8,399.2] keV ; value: 10.93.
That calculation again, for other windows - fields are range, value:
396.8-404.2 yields 11.15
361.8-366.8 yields 12.35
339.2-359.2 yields 11.89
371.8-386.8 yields 11.69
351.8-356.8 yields 12.49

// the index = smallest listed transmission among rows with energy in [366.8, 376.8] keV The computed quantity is 12.01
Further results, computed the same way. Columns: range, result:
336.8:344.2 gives 12.26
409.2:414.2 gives 11.95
